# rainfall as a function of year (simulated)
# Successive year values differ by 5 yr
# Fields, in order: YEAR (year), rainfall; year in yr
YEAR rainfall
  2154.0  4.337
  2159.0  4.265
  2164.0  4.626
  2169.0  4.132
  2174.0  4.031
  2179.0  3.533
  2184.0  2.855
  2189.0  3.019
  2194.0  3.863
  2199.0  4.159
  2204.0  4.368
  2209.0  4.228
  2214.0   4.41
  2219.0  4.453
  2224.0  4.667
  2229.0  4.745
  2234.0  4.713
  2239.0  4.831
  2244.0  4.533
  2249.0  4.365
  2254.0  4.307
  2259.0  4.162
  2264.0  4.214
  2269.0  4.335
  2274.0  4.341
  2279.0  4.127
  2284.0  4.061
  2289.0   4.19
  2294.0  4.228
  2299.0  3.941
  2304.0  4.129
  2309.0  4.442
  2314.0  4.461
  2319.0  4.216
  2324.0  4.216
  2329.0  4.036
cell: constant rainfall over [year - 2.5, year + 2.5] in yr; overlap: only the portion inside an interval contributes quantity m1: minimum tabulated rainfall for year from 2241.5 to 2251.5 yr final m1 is 4.365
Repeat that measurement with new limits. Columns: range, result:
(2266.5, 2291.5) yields 4.061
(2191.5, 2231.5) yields 3.863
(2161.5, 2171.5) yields 4.132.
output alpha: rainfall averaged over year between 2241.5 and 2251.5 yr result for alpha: 4.45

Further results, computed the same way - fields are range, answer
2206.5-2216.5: 4.32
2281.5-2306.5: 4.11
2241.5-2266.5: 4.32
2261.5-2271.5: 4.27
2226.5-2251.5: 4.64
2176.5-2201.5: 3.49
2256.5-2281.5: 4.24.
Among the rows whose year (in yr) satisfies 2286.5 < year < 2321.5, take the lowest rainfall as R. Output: 3.941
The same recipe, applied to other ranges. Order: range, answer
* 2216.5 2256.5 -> 4.307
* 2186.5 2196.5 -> 3.019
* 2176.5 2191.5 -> 2.855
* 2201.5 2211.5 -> 4.228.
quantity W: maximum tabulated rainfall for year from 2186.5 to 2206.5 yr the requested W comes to 4.368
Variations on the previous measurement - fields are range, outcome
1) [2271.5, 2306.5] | 4.341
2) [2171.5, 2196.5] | 4.031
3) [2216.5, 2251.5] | 4.831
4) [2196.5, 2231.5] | 4.745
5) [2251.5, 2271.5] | 4.335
